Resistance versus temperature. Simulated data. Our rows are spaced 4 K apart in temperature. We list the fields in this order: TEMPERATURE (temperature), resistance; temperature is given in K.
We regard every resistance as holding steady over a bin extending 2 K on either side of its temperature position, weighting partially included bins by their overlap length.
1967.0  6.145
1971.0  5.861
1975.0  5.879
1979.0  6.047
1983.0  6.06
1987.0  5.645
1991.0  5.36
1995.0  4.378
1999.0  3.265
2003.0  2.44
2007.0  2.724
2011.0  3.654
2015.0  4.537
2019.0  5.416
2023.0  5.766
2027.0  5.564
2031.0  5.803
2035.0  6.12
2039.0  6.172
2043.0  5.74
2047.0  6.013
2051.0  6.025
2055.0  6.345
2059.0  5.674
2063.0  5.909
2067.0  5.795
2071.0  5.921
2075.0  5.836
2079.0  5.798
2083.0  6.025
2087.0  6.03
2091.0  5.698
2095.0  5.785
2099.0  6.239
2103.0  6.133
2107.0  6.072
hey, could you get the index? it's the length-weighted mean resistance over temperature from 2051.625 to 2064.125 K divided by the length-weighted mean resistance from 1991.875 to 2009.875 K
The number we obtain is 1.8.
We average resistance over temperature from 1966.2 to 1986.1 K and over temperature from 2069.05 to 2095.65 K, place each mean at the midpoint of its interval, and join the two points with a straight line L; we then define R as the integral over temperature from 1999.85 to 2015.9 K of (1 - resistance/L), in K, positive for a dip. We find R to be 7.27 K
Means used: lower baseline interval 5.97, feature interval 3.25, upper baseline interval 5.87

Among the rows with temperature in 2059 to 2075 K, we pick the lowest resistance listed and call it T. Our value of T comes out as 5.674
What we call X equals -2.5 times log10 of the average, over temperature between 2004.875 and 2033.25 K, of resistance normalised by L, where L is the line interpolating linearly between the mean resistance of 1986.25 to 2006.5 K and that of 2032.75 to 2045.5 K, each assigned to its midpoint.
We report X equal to 0.08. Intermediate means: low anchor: 4.02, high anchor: 6.01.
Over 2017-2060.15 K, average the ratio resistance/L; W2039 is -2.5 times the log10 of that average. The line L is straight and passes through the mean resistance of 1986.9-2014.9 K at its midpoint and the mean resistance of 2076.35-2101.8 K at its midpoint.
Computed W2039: -0.24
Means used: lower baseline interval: 3.85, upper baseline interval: 5.93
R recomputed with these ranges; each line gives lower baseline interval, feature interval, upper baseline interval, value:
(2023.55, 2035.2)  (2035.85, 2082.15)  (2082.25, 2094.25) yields -0.81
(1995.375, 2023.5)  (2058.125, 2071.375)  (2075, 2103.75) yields -1.28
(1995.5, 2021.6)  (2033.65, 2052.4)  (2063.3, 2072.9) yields -3.92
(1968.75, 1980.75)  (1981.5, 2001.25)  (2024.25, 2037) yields 3.41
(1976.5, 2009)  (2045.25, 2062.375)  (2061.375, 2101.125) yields -1.67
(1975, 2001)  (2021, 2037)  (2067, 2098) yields -0.96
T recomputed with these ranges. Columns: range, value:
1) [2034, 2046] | 5.74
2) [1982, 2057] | 2.44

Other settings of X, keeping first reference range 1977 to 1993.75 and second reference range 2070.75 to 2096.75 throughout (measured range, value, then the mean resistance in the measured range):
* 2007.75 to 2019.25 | 0.34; 4.2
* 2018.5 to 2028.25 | 0.03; 5.61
